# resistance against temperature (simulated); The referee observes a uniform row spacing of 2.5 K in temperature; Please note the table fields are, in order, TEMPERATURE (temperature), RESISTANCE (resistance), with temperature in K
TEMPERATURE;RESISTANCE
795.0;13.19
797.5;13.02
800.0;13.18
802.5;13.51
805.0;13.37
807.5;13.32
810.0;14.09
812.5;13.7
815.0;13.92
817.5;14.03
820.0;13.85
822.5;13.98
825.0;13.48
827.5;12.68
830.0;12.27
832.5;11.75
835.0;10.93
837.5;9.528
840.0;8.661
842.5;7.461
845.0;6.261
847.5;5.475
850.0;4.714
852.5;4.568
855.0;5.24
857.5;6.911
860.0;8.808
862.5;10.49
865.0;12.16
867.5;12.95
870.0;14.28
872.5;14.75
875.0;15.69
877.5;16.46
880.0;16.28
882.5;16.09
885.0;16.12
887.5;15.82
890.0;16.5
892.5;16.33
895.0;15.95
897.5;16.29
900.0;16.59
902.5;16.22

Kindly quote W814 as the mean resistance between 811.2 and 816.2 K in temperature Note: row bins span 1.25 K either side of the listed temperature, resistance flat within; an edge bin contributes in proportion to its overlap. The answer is 13.8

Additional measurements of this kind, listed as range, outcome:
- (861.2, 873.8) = 12.9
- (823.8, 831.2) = 12.8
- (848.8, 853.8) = 4.65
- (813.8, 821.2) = 13.9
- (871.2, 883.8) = 15.8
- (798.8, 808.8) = 13.3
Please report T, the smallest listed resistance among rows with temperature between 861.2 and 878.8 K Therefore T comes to 10.49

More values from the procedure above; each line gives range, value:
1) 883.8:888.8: 15.82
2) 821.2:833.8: 11.75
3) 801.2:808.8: 13.32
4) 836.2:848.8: 5.475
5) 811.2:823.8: 13.7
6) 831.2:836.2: 10.93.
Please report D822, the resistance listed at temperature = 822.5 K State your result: 13.98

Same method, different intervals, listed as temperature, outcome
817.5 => 14.03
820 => 13.85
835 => 10.93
